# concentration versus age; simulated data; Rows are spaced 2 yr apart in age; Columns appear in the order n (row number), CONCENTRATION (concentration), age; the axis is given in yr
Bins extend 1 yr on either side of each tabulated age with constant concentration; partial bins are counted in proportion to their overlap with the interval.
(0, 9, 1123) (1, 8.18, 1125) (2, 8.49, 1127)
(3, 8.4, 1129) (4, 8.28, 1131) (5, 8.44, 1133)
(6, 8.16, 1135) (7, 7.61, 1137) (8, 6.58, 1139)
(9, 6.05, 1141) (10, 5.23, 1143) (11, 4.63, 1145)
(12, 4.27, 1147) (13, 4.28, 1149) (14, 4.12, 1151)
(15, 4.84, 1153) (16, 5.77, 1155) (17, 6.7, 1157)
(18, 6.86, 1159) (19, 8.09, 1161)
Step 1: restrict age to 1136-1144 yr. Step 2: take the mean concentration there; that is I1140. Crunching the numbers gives 6.37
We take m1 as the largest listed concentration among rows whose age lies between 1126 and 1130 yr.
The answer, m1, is 8.49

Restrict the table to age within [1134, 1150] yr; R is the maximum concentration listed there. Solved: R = 8.16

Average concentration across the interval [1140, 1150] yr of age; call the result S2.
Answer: 4.89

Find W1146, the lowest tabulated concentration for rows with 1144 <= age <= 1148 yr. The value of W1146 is 4.27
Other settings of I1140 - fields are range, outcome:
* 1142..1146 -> 4.93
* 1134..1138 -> 7.88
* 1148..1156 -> 4.75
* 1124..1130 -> 8.36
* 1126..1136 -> 8.35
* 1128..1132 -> 8.34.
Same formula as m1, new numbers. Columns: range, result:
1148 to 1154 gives 4.84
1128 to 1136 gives 8.44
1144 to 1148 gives 4.63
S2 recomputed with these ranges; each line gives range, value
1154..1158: 6.23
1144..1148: 4.45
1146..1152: 4.22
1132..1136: 8.3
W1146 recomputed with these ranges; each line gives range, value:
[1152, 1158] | 4.84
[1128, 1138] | 7.61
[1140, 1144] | 5.23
